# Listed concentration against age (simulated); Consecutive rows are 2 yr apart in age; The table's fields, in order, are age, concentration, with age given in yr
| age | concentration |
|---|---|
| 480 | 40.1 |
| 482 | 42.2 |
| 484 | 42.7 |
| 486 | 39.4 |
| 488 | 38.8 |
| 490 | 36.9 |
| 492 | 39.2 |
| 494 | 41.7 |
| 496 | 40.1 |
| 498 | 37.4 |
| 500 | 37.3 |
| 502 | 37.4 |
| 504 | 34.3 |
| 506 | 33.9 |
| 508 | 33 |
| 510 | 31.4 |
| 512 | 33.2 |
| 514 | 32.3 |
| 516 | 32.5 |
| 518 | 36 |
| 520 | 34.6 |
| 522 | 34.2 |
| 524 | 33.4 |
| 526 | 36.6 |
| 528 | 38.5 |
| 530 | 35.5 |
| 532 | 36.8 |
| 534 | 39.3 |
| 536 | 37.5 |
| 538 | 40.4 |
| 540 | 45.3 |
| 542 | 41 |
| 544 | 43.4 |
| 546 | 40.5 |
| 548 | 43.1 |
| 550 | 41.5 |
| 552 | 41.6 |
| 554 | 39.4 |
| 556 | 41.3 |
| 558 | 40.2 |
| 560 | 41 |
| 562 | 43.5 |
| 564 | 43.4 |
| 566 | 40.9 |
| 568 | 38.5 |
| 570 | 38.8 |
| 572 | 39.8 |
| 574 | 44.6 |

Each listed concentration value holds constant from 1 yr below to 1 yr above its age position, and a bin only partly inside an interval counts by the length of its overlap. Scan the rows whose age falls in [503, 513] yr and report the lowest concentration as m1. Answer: 31.4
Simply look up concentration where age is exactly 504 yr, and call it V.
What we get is 34.3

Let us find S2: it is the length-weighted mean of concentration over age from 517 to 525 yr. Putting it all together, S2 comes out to 34.6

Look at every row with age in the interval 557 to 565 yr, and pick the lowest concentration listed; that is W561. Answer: 40.2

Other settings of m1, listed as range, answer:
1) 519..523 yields 34.2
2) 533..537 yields 37.5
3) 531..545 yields 36.8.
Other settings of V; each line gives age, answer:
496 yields 40.1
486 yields 39.4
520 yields 34.6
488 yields 38.8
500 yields 37.3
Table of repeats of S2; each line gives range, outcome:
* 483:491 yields 39.4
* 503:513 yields 33.2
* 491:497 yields 40.3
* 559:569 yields 41.5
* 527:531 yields 37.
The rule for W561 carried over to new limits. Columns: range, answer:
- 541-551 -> 40.5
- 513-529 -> 32.3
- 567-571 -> 38.5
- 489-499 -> 36.9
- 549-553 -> 41.5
